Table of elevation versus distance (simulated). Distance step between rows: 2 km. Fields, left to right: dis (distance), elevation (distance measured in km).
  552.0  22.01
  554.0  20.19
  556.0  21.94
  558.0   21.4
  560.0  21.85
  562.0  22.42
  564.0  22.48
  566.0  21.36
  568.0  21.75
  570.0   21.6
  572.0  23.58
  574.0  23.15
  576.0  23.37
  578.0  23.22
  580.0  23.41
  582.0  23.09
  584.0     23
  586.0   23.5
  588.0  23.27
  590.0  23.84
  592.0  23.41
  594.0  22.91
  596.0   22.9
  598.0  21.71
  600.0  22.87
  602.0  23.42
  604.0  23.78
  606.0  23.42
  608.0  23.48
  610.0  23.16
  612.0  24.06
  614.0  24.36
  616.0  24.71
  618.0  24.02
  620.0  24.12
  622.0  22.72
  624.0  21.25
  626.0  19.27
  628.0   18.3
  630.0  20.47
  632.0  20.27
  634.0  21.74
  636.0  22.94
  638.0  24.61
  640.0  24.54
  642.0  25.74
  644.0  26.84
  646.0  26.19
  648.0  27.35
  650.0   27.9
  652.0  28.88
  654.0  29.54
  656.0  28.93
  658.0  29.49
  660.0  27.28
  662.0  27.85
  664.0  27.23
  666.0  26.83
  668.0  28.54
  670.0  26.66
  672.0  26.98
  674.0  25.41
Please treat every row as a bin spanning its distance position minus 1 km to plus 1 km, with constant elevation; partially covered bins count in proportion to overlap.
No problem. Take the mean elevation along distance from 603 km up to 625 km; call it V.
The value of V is 23.6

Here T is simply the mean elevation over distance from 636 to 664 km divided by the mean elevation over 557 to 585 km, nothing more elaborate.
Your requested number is 1.2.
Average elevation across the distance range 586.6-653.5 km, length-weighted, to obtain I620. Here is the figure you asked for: 23.6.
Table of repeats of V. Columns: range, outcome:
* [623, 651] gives 23.4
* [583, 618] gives 23.4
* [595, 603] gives 22.7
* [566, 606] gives 23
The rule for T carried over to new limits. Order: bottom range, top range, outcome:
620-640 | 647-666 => 1.31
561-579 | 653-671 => 1.24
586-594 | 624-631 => 0.84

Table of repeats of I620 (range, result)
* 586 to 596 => 23.3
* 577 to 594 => 23.3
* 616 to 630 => 21.8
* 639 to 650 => 26.3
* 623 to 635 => 20.2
